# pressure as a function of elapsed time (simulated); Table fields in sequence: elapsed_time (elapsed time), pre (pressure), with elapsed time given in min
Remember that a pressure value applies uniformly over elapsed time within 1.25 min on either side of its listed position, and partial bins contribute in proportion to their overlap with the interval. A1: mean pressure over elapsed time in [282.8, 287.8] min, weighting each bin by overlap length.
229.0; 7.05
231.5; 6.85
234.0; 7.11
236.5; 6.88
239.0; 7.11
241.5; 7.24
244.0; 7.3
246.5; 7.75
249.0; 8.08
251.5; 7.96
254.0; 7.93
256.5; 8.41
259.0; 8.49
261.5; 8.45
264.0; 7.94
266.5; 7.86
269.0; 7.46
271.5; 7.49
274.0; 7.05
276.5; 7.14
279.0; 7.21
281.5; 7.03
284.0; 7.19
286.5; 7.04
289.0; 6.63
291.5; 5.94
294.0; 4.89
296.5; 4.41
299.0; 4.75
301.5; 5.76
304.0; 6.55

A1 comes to 7.11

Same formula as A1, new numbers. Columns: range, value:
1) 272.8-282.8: 7.11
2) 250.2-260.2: 8.2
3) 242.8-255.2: 7.81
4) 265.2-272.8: 7.6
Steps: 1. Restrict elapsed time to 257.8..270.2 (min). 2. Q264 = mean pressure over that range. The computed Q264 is 8.04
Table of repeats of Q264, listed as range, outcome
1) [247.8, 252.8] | 8.02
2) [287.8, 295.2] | 5.82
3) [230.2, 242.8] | 7.04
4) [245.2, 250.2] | 7.91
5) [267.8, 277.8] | 7.28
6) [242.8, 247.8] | 7.53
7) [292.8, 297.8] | 4.65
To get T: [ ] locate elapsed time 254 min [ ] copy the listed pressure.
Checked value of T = 7.93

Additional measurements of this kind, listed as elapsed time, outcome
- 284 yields 7.19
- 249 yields 8.08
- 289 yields 6.63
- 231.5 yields 6.85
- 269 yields 7.46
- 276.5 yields 7.14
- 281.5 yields 7.03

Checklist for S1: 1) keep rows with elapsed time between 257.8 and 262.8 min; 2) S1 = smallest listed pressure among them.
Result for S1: 8.45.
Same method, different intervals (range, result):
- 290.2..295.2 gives 4.89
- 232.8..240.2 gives 6.88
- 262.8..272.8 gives 7.46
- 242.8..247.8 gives 7.3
